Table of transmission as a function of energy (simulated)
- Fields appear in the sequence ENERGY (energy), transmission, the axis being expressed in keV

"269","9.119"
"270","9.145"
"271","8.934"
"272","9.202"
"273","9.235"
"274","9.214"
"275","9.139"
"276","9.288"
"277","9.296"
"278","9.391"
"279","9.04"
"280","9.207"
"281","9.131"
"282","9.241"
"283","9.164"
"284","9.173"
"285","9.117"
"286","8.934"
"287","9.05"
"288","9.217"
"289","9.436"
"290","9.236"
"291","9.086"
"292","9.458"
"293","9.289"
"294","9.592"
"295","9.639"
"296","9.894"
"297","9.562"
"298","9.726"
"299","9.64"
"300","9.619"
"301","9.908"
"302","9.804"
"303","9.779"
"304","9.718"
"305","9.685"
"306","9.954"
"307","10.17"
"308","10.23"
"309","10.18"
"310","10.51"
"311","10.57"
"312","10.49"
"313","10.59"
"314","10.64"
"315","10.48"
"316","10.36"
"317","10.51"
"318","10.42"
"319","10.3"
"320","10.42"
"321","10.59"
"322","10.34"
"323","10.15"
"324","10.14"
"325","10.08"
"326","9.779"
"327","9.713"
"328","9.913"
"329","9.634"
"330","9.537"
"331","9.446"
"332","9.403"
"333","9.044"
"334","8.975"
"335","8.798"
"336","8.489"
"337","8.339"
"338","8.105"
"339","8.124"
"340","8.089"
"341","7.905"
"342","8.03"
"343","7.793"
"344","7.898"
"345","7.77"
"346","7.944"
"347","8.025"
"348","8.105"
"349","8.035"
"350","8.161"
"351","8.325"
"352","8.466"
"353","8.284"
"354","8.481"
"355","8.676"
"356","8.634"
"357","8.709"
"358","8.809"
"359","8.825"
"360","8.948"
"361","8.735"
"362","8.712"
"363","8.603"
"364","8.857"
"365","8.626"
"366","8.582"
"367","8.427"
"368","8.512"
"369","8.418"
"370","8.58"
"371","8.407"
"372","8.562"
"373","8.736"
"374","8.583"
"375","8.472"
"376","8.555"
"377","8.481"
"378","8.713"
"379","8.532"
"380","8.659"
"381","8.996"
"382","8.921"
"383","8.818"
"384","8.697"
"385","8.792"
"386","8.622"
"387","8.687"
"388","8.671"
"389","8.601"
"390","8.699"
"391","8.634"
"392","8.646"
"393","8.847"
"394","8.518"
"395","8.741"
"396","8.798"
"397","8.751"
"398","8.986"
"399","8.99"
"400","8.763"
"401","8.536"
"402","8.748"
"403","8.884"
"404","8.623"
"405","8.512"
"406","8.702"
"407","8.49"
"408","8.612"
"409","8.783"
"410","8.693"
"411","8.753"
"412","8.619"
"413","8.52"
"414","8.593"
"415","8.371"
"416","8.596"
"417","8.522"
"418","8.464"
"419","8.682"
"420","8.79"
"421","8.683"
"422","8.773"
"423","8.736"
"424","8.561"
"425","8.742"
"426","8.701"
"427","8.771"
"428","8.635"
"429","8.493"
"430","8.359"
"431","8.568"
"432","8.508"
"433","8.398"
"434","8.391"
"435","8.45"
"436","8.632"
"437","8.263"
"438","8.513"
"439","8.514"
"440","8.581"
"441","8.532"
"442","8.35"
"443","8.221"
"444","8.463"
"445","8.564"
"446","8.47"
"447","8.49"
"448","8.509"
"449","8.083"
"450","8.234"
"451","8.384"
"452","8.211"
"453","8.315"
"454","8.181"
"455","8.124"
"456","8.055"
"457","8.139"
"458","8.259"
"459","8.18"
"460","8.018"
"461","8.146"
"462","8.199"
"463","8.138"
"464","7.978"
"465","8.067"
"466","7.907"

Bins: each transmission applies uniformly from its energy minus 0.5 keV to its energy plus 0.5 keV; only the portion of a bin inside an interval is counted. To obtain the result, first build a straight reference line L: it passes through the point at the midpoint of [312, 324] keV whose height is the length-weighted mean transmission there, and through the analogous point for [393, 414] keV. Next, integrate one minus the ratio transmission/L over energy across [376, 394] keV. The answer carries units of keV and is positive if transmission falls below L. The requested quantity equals 0.75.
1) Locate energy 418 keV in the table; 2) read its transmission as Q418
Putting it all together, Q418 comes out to 8.464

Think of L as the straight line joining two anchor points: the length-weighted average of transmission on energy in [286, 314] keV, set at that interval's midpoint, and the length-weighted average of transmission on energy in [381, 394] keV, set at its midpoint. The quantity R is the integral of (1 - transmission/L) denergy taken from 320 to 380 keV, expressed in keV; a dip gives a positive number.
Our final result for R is 2.8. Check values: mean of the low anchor 9.78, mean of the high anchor 8.72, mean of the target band 8.75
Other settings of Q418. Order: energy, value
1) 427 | 8.771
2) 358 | 8.809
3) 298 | 9.726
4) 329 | 9.634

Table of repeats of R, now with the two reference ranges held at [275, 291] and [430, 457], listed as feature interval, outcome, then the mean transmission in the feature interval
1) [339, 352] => 1.2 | 8.03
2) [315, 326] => -1.6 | 10.3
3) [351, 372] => 0.4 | 8.61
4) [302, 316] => -1.8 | 10.2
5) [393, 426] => -0.5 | 8.68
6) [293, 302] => -0.6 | 9.68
